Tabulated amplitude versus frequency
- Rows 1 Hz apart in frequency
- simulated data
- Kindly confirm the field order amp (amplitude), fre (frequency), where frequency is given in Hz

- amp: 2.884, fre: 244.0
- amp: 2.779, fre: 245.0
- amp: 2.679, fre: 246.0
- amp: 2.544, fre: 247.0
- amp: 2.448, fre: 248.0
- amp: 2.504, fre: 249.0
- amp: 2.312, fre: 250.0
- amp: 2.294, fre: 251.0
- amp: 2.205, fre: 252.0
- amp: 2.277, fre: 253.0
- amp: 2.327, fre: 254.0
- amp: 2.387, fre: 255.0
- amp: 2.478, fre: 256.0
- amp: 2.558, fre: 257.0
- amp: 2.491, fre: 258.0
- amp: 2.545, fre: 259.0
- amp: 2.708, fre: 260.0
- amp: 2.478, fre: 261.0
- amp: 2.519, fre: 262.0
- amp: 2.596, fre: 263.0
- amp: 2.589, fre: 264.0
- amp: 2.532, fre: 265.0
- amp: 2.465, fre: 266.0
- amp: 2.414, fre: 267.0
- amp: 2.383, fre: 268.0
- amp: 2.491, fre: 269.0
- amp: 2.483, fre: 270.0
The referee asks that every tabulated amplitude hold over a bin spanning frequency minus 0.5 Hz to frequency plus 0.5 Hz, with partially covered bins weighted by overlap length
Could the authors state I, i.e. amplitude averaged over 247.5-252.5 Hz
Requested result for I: 2.35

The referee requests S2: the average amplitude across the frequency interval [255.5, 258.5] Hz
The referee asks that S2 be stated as 2.51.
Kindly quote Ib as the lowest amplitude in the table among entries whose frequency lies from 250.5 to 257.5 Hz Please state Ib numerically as 2.205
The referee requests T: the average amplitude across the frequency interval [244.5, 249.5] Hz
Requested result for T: 2.59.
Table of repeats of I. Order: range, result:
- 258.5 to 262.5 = 2.56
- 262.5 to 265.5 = 2.57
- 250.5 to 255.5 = 2.3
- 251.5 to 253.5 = 2.24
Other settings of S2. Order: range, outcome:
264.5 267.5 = 2.47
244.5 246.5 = 2.73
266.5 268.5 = 2.4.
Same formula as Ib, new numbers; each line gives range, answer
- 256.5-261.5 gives 2.478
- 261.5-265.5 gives 2.519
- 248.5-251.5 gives 2.294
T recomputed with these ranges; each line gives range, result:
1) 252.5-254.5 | 2.3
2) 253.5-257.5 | 2.44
